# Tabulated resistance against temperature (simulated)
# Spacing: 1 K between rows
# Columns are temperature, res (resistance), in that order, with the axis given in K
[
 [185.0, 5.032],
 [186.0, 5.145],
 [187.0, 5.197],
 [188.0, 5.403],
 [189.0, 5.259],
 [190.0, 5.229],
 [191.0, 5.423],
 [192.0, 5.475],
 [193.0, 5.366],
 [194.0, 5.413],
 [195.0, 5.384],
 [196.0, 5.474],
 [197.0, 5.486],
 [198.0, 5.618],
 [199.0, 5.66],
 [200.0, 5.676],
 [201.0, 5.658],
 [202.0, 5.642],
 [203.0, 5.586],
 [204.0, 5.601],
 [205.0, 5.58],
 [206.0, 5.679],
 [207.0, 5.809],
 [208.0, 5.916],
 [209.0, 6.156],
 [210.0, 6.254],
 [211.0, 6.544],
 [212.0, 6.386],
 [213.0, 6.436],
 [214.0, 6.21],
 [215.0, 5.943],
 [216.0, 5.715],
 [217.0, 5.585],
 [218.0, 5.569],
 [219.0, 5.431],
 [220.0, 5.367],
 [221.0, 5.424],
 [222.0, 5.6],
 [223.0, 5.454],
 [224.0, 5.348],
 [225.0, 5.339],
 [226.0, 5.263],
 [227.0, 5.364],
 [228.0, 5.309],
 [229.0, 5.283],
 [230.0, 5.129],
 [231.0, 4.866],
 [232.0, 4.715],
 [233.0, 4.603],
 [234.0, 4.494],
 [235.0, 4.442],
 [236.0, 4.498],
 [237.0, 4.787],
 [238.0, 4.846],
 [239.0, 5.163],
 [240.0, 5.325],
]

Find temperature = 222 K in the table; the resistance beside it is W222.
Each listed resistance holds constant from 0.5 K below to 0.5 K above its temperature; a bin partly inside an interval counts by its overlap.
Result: 5.6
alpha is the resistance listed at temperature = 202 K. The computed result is 5.642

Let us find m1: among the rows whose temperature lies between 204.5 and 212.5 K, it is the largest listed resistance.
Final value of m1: 6.544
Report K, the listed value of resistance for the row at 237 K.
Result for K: 4.787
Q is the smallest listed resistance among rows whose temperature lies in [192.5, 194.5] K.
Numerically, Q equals 5.366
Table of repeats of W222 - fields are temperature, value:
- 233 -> 4.603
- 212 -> 6.386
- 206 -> 5.679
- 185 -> 5.032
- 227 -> 5.364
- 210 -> 6.254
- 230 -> 5.129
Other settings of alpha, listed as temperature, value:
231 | 4.866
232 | 4.715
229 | 5.283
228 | 5.309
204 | 5.601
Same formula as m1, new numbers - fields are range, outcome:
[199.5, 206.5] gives 5.679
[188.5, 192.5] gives 5.475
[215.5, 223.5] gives 5.715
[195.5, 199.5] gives 5.66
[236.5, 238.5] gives 4.846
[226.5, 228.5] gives 5.364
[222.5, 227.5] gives 5.454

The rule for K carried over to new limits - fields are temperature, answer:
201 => 5.658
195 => 5.384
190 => 5.229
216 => 5.715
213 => 6.436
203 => 5.586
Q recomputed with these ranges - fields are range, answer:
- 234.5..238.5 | 4.442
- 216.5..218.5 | 5.569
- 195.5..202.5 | 5.474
